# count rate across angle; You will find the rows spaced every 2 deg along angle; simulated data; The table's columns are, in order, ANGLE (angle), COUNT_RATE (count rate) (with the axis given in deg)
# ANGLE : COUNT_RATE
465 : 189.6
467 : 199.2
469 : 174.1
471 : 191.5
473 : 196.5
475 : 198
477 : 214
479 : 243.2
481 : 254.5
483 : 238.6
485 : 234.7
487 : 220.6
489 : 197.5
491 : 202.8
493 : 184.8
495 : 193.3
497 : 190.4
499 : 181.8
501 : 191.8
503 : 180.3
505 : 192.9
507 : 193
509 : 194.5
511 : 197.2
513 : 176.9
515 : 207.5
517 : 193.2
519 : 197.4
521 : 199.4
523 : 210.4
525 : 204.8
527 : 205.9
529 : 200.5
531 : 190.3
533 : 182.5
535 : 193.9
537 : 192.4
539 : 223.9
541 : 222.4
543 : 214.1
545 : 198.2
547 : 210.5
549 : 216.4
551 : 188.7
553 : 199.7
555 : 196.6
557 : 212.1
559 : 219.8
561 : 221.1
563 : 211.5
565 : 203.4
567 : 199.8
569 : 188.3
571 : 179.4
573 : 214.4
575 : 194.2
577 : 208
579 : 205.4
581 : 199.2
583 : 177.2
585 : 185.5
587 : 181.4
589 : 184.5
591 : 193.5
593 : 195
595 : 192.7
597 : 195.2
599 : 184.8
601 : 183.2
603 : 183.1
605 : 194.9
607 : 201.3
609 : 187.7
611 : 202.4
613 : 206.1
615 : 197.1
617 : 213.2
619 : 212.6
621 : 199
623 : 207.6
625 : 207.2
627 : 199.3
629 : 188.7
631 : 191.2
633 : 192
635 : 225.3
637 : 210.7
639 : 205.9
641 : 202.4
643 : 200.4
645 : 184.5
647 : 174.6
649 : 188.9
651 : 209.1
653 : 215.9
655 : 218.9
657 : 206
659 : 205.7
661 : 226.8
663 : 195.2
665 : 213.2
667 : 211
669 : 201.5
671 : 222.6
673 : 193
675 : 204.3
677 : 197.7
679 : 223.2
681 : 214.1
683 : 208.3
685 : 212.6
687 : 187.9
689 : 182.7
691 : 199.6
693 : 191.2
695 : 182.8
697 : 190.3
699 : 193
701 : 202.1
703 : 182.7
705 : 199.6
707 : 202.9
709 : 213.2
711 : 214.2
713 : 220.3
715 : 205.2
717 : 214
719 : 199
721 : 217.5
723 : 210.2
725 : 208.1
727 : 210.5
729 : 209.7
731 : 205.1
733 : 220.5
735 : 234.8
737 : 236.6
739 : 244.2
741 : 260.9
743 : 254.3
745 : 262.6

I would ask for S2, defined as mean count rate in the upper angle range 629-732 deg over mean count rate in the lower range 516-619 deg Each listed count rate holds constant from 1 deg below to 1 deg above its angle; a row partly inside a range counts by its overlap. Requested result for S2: 1.02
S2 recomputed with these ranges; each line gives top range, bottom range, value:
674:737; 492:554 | 1.04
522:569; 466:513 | 1.01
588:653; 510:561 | 0.98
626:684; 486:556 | 1.03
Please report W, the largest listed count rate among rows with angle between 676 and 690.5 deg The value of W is 223.2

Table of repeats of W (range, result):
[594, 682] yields 226.8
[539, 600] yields 223.9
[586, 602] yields 195.2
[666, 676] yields 222.6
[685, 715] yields 220.3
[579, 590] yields 205.4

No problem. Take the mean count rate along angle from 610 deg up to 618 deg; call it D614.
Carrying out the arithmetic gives 205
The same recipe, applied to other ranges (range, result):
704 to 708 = 201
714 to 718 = 210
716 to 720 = 206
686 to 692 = 190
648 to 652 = 199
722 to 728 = 210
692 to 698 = 188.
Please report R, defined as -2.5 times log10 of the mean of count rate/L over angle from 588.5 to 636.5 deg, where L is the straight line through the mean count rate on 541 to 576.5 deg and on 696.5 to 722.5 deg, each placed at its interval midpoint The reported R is 0.037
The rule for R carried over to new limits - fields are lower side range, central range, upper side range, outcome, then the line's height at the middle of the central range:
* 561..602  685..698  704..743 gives 0.12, 213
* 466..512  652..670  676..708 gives -0.06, 199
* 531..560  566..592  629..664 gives 0.06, 204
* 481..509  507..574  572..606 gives -0.02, 197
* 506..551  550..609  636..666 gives 0.03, 202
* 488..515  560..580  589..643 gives -0.04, 196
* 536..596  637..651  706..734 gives 0.06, 206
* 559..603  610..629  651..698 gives -0.03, 199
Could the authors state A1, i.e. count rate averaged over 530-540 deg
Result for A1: 197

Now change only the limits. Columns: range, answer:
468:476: 190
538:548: 214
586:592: 186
